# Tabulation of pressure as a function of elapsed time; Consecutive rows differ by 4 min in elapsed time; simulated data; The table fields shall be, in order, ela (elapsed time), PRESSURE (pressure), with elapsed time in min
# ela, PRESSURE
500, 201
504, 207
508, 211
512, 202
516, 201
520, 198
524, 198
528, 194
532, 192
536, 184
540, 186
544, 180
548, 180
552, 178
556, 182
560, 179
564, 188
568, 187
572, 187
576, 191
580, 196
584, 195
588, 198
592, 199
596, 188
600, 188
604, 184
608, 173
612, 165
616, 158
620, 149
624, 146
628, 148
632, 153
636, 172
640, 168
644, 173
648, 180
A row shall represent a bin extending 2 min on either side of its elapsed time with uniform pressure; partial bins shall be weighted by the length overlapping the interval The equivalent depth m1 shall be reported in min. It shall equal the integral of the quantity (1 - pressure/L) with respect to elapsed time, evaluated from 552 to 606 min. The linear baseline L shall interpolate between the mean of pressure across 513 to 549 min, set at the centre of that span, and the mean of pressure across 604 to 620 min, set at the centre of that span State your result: -4.1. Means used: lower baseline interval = 191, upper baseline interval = 166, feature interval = 189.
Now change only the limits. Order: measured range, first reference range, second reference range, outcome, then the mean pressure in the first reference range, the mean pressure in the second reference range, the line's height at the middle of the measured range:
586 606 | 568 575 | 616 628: -2.6 min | 188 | 149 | 169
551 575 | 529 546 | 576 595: 0.9 min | 186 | 196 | 191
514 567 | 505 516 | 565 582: 2.8 min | 206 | 190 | 198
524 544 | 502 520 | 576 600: 1.2 min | 204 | 194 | 201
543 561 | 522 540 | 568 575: 0.9 min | 191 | 188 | 189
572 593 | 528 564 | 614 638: -3.0 min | 184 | 154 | 170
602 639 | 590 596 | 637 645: 4.1 min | 195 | 170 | 181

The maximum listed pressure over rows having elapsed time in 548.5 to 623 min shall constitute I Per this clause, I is 199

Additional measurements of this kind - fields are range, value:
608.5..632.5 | 165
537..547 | 186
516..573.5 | 201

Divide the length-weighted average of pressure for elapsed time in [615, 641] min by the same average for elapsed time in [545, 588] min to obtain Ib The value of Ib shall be 0.83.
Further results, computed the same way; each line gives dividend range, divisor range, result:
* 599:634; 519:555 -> 0.86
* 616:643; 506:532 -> 0.78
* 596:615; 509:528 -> 0.89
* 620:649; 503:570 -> 0.85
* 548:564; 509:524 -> 0.90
